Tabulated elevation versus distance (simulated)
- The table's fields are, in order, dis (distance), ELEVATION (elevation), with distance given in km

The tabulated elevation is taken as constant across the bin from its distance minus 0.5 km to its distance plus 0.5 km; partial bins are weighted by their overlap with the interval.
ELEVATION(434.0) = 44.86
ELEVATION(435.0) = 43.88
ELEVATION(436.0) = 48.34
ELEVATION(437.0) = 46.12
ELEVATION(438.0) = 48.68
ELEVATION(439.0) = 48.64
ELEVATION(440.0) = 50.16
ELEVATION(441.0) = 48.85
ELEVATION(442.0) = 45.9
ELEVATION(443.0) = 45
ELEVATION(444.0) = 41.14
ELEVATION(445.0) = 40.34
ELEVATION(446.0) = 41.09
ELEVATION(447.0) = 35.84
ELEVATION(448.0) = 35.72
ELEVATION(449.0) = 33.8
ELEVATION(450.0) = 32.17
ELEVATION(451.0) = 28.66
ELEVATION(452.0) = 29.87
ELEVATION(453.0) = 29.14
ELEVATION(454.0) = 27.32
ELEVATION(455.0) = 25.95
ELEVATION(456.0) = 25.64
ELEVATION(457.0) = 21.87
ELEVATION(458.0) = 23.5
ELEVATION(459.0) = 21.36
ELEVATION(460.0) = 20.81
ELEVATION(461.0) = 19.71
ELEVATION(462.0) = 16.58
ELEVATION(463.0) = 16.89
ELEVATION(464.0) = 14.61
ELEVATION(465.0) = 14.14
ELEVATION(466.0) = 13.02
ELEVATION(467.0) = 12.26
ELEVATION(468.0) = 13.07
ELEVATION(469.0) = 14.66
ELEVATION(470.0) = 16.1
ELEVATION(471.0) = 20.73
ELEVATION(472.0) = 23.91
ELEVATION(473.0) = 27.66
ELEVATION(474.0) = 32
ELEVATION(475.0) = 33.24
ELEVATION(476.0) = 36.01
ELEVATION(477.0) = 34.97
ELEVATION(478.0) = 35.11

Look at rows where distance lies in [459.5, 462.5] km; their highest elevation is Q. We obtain 20.81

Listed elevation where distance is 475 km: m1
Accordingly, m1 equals 33.24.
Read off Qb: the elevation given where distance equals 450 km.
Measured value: 32.17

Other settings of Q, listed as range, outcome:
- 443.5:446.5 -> 41.14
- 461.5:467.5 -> 16.89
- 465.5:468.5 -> 13.07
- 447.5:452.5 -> 35.72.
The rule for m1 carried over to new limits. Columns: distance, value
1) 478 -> 35.11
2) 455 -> 25.95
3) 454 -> 27.32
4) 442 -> 45.9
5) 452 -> 29.87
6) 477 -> 34.97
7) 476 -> 36.01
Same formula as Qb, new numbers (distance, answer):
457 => 21.87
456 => 25.64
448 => 35.72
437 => 46.12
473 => 27.66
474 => 32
